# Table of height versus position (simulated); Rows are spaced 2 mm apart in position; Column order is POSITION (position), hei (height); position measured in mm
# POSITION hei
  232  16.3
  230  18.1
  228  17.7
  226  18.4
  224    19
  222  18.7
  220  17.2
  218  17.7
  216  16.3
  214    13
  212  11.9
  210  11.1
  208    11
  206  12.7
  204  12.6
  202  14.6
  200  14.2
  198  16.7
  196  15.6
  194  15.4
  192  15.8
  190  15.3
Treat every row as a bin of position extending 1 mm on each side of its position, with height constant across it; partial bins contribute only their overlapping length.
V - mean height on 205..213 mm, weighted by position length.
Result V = 11.7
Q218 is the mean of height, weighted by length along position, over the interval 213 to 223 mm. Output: 16.6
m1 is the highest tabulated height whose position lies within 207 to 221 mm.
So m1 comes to 17.7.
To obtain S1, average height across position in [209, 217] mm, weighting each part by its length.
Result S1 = 13.1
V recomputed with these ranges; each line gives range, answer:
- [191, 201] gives 15.5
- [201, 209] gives 12.7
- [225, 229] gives 18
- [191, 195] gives 15.6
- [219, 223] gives 17.9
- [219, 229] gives 18.2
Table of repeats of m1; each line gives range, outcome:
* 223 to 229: 19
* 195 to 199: 16.7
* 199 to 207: 14.6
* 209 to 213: 11.9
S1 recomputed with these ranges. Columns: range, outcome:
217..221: 17.4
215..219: 17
